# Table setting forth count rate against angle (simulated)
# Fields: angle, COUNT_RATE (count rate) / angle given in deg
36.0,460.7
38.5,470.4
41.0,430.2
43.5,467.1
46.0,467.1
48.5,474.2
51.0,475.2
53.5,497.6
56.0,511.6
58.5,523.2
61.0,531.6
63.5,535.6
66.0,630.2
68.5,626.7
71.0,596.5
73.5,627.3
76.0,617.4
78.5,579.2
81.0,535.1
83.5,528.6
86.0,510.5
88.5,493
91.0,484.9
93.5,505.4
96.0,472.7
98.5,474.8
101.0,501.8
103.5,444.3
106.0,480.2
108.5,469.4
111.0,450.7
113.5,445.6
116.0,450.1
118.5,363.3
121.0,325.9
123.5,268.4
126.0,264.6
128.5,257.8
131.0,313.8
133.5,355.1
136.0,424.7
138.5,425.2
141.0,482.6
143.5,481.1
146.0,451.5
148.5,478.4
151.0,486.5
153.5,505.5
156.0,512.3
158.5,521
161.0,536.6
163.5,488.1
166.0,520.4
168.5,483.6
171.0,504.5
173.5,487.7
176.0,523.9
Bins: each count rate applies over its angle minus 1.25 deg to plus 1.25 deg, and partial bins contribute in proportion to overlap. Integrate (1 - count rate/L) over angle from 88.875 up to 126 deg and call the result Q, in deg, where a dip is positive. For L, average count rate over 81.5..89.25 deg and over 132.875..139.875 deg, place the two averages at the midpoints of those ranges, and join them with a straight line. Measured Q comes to 2.9 deg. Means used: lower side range 514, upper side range 407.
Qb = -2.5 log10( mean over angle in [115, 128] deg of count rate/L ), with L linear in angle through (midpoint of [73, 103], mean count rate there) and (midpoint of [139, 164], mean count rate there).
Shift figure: 0.47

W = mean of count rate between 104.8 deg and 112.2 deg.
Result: 467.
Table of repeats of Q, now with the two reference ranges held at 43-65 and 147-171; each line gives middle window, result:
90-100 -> 0.3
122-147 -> 6.5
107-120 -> 1.7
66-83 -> -3.2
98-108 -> 0.5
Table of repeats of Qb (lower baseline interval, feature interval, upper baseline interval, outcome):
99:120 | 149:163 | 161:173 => -0.04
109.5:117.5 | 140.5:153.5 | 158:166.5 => 0.04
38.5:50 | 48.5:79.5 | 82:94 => -0.16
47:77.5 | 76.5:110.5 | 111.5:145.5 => -0.07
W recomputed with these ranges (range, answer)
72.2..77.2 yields 622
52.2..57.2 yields 504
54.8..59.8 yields 518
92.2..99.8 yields 484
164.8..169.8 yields 502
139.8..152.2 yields 476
